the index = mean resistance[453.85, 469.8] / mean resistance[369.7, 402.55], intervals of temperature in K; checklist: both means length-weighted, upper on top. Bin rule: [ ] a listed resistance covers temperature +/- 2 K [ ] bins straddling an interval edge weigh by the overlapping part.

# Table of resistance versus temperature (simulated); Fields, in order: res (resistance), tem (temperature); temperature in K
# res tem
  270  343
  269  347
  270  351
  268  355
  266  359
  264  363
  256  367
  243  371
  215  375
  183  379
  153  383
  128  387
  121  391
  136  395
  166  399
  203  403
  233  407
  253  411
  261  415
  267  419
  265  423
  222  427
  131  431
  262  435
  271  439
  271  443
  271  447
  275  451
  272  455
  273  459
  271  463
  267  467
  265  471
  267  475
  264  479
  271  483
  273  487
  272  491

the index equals 1.6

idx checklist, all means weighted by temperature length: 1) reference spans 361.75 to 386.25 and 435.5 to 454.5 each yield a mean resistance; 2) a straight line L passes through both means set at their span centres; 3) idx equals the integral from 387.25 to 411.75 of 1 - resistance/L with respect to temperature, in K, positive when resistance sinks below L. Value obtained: 6.0 K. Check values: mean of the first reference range 213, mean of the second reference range 271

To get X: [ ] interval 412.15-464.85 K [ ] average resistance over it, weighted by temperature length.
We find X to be 255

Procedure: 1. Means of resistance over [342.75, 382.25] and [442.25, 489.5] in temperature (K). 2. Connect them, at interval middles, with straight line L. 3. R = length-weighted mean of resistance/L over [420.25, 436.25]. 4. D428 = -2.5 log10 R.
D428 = 0.19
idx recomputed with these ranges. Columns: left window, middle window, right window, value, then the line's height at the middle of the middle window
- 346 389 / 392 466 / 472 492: 3.8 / 250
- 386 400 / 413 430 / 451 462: -4.4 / 198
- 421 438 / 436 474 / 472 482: -3.8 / 246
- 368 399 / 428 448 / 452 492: -0.5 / 232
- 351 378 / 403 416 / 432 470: 0.9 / 259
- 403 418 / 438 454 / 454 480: -0.8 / 259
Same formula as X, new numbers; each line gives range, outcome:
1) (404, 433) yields 232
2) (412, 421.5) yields 263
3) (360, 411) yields 196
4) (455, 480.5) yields 268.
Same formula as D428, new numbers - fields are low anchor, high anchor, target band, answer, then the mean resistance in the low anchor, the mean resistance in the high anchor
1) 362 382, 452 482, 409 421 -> -0.063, 227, 269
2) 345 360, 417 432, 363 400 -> 0.353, 268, 227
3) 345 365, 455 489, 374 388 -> 0.496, 267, 269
